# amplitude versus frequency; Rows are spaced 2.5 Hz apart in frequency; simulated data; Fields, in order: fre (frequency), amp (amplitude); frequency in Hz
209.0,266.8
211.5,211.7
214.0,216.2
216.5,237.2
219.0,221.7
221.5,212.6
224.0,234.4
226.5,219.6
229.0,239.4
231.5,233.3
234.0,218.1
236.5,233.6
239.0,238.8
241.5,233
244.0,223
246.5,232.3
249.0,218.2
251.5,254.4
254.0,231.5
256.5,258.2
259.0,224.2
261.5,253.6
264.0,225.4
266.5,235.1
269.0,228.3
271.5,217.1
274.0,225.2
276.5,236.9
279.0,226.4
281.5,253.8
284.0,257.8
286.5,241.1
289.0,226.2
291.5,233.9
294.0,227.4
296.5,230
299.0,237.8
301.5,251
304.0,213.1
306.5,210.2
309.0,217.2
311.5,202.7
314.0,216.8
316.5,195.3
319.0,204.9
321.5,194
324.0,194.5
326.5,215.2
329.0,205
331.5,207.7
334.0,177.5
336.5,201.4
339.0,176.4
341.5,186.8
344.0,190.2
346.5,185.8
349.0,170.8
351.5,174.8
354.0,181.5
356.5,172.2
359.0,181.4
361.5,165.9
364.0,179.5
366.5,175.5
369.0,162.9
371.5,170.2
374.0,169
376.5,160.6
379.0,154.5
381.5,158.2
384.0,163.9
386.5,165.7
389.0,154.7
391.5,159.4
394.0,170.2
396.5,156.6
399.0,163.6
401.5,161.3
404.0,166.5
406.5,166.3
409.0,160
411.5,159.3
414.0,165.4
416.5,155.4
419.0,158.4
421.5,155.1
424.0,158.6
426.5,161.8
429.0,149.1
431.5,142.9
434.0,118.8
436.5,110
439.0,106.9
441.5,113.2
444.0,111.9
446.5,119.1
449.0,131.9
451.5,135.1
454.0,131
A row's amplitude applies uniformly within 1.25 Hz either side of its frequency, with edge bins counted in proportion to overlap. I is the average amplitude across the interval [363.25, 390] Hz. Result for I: 165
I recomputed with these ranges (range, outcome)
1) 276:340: 217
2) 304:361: 194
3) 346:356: 177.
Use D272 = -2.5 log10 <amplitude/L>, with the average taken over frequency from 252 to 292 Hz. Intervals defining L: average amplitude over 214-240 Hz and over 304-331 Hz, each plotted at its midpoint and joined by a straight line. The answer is -0.09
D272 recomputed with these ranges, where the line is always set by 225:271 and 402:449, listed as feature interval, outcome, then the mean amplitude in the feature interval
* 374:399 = 0.013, 161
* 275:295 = -0.113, 238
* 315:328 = -0.029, 201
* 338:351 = 0.015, 182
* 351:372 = 0.011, 174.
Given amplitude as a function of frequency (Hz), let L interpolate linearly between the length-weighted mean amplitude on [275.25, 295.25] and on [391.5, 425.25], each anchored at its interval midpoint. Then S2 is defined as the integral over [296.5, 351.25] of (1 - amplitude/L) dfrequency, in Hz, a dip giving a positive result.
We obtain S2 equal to 2.94 Hz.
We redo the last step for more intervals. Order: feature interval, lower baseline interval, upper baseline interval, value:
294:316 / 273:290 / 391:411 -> 0.21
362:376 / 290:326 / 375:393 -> 0.04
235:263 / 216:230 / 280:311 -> -0.90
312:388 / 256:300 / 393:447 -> 3.42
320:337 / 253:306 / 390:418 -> 0.55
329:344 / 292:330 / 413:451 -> 0.55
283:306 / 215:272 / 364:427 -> -2.86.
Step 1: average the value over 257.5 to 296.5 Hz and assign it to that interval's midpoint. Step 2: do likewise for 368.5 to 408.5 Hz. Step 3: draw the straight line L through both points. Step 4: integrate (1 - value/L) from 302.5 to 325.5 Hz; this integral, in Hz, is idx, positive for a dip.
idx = 0.49 Hz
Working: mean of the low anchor 234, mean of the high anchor 163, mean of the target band 206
